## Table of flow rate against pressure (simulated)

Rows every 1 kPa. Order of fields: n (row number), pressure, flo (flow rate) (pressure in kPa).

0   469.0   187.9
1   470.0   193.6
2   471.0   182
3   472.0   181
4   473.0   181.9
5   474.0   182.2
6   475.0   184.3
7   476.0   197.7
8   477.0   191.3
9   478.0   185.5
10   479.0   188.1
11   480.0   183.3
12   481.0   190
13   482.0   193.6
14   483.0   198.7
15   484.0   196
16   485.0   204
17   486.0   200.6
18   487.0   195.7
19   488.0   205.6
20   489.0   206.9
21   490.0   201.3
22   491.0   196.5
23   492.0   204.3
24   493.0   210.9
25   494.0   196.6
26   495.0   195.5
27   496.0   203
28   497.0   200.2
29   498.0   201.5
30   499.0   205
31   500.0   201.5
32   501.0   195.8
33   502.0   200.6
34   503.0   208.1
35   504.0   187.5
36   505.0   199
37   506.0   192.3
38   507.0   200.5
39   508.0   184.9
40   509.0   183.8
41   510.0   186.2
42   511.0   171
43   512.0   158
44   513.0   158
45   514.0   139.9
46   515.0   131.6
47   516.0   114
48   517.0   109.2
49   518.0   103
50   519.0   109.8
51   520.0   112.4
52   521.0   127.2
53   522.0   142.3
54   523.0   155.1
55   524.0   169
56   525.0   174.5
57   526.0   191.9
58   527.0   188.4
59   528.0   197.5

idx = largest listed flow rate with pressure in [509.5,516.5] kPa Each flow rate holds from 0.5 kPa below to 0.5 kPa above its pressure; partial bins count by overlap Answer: 186.2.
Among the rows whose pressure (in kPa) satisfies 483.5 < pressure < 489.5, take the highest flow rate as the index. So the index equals 206.9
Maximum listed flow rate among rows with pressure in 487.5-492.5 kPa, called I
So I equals 206.9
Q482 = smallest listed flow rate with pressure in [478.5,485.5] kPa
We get 183.3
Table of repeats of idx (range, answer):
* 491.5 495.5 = 210.9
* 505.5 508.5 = 200.5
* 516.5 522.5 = 142.3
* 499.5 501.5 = 201.5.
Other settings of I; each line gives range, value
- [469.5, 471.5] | 193.6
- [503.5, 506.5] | 199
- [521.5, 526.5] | 191.9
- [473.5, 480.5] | 197.7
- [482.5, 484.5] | 198.7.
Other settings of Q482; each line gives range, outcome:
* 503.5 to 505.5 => 187.5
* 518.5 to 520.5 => 109.8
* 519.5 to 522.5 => 112.4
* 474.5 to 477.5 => 184.3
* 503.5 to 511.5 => 171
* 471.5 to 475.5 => 181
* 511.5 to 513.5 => 158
